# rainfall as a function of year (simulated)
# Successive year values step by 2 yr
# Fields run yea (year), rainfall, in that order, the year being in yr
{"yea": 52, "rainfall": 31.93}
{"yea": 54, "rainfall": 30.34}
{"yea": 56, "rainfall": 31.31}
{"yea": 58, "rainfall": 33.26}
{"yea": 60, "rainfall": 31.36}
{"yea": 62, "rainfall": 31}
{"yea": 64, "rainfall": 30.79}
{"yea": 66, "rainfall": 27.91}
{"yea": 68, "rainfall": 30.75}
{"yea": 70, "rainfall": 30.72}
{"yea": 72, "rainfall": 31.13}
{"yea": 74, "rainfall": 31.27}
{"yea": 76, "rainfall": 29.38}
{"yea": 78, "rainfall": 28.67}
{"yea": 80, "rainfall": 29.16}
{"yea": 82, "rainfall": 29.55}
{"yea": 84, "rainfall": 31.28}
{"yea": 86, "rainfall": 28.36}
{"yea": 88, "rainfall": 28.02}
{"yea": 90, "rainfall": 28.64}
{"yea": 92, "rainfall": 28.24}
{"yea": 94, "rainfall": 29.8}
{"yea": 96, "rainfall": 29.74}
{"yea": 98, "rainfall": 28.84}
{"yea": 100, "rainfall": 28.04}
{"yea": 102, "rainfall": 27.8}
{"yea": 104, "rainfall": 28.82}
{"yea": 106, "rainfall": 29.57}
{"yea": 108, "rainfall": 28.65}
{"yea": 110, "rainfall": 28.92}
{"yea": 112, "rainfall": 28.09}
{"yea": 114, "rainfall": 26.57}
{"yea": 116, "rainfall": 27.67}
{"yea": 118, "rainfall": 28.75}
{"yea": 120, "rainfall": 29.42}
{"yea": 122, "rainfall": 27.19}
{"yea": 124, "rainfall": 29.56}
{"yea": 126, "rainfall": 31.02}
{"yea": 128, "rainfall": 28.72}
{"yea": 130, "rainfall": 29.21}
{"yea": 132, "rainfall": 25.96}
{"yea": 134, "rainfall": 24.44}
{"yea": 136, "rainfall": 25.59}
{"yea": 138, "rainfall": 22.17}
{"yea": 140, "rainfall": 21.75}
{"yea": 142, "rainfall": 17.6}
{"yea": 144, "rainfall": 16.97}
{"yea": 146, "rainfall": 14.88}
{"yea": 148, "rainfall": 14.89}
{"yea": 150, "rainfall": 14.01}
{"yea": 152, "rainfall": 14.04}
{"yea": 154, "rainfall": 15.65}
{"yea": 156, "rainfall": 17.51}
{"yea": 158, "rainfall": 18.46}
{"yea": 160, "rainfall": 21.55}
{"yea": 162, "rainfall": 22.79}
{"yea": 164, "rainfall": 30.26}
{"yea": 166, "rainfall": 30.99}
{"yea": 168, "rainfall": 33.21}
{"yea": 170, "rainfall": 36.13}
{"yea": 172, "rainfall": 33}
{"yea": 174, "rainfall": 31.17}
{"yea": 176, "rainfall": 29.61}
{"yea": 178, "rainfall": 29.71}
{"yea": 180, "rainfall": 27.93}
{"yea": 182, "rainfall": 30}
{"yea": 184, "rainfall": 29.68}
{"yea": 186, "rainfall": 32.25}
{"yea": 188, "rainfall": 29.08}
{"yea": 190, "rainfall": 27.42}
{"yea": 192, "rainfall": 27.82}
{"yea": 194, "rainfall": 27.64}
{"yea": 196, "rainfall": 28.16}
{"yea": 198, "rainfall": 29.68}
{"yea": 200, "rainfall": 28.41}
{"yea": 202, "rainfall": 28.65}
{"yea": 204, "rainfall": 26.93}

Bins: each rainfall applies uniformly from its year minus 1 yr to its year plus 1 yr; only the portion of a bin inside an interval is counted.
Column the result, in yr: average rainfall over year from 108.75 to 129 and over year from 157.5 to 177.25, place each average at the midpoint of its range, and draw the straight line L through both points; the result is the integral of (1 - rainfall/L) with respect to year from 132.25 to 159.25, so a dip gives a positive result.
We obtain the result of 9.6 yr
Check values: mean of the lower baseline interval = 28.6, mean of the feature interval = 18.5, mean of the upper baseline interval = 29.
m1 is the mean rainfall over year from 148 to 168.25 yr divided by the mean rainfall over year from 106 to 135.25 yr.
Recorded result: 0.75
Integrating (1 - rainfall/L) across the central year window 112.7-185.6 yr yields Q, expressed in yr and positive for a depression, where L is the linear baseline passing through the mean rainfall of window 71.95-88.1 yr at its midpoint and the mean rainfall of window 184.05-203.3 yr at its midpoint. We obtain 9.60 yr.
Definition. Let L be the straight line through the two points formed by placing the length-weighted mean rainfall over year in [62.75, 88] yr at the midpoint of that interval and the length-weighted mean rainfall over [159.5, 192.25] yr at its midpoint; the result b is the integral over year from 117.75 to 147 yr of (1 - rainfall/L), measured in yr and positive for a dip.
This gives 4.91 yr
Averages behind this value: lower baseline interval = 29.8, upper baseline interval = 29.7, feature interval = 24.8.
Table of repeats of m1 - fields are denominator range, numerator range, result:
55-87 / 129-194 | 0.82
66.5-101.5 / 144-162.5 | 0.57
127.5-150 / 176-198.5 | 1.35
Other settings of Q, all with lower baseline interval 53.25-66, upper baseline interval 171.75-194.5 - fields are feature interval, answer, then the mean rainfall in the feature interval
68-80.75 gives 0.3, 30.1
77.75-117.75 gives 2.5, 28.7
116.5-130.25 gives 0.6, 29.1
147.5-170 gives 5.9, 22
